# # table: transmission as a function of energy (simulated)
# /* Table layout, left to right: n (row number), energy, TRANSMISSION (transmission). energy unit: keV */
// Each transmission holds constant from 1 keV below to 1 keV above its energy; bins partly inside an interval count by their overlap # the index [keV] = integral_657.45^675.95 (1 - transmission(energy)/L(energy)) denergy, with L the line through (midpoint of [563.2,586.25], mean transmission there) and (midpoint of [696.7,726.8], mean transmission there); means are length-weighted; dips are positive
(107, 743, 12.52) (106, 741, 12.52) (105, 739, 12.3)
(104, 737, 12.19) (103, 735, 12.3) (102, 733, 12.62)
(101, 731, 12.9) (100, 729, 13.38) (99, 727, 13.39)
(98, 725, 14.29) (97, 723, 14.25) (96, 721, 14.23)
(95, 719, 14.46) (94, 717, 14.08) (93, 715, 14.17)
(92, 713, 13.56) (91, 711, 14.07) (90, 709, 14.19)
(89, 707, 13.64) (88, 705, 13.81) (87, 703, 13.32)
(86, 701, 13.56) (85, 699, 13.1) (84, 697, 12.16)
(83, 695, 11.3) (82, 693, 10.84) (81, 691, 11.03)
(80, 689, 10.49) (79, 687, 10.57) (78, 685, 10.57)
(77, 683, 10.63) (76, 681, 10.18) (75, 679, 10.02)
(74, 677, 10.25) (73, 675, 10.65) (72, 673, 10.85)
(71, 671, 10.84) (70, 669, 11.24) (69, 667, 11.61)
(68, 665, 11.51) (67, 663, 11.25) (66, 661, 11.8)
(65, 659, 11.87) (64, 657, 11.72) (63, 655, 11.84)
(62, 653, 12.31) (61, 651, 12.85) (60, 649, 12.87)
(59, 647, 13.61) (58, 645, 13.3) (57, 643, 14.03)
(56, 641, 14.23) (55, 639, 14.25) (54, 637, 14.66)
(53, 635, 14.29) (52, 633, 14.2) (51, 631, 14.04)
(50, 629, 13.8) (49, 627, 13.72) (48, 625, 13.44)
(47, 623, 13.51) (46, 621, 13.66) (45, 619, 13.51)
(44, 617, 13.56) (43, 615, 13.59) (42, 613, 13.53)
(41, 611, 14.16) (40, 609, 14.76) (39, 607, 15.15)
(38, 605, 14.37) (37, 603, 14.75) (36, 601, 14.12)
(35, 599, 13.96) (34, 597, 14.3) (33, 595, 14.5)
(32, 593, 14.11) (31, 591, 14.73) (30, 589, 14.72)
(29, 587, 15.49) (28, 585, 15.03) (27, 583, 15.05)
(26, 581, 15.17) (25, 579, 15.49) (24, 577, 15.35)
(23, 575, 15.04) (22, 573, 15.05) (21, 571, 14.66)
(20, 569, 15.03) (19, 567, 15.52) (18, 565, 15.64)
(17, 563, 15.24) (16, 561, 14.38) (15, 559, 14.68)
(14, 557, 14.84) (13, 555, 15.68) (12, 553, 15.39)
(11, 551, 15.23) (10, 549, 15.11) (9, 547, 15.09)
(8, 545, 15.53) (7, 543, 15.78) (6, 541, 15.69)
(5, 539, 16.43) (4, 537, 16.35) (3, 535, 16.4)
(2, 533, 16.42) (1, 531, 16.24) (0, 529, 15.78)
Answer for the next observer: 3.8 keV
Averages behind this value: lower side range 15.2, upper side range 13.8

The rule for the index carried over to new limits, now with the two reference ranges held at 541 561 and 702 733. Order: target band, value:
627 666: 3.6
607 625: 1.0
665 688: 5.6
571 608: 0.3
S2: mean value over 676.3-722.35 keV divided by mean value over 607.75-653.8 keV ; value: 0.90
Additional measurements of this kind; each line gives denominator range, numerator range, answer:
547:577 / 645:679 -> 0.77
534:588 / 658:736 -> 0.80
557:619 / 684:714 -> 0.85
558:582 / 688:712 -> 0.84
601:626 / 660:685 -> 0.78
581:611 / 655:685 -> 0.75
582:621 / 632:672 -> 0.88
